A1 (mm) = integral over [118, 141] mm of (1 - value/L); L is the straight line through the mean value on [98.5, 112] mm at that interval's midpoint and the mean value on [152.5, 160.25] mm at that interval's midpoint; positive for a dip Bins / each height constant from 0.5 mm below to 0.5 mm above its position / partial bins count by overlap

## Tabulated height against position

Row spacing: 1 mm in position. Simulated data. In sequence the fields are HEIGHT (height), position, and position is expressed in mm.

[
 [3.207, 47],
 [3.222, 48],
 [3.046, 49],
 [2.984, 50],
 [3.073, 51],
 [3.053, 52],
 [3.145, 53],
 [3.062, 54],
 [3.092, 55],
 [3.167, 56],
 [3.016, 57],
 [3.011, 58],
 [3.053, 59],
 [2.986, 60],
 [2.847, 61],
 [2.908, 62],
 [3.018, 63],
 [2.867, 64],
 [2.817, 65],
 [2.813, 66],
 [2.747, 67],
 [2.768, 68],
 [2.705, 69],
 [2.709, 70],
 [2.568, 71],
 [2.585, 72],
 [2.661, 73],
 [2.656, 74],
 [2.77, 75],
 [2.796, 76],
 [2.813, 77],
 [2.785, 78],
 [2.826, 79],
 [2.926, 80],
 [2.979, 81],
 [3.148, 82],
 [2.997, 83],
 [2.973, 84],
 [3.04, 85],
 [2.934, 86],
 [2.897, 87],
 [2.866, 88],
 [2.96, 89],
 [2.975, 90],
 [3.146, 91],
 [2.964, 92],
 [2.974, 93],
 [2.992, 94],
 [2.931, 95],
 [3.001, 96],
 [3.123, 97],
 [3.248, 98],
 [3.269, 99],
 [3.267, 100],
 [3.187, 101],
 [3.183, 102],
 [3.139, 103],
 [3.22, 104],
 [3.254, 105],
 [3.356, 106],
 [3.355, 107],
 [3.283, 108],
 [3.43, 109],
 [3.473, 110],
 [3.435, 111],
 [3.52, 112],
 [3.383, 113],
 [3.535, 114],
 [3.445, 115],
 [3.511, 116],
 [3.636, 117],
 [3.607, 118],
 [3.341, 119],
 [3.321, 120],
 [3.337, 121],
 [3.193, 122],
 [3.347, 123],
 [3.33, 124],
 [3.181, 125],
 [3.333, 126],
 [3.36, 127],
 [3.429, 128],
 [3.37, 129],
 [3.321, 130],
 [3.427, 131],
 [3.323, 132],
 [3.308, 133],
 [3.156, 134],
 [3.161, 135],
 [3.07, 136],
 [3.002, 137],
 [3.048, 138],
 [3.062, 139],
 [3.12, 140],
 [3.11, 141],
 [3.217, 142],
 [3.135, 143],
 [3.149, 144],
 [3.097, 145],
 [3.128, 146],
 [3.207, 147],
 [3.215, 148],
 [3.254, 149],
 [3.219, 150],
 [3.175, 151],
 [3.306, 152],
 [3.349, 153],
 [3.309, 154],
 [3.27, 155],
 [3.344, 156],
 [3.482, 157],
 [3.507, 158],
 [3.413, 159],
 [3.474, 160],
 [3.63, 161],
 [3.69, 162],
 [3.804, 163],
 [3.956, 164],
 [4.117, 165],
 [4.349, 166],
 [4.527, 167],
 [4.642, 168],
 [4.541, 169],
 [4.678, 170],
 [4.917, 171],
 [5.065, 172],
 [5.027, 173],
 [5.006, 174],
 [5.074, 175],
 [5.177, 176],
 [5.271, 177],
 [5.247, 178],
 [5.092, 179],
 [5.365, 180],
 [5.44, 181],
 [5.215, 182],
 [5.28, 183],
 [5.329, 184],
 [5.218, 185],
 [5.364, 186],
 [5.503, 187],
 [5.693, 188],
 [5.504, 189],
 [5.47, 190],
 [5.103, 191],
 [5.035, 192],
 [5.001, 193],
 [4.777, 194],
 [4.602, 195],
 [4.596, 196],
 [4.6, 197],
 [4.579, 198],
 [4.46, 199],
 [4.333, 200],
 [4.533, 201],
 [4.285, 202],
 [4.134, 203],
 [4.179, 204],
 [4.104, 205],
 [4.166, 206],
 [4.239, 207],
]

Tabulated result 0.6 mm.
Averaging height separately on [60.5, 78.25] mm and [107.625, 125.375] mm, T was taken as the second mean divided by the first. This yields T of 1.2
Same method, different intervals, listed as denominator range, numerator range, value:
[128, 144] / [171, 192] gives 1.65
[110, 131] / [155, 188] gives 1.36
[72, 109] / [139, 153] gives 1.05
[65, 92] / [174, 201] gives 1.78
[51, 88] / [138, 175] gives 1.28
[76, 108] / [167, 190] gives 1.69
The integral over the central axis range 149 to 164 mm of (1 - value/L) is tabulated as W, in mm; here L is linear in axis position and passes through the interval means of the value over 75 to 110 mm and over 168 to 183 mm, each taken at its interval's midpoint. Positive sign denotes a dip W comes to 3.8 mm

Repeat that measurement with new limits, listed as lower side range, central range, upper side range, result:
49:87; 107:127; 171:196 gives 2.4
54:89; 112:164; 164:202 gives 9.7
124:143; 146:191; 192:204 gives -4.8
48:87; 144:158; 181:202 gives 3.4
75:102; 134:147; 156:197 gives 2.9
